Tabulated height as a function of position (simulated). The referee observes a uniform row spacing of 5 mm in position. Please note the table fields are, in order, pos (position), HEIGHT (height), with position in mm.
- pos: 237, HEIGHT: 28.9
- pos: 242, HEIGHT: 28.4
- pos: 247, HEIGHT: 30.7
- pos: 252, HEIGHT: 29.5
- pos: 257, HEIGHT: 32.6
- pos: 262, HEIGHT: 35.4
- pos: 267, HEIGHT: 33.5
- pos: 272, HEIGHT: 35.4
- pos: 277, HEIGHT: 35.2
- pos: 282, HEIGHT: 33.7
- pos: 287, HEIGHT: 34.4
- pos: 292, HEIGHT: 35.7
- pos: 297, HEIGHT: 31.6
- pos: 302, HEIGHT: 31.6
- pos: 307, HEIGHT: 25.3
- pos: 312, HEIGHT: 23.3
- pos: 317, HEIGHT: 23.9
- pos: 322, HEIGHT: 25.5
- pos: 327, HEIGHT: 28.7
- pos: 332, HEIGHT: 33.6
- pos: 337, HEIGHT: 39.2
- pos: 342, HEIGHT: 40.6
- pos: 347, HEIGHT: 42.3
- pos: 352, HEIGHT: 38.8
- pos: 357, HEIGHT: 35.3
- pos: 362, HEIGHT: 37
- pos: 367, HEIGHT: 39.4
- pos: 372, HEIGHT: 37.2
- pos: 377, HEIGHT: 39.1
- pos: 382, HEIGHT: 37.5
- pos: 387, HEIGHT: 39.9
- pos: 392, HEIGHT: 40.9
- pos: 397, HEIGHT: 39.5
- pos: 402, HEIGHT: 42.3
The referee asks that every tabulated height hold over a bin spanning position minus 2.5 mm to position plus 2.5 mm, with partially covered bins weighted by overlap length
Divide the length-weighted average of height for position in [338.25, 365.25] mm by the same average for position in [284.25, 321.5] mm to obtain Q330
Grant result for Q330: 1.33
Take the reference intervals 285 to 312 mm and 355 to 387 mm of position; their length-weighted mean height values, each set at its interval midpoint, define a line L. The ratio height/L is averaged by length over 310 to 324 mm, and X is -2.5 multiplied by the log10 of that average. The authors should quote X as 0.325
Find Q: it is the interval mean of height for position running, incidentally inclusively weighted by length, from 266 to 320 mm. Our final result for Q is 31.1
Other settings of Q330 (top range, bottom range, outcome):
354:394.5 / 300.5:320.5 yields 1.49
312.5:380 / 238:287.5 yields 1.07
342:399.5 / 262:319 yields 1.24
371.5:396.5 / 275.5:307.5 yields 1.19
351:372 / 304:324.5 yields 1.52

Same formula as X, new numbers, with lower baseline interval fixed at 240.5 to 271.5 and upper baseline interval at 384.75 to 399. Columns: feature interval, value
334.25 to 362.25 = -0.042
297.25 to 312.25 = 0.240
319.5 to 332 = 0.264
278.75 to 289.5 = -0.014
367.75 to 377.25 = 0.023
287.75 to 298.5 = 0.008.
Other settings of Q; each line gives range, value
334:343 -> 39.4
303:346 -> 30.5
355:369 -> 37.2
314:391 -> 35.9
